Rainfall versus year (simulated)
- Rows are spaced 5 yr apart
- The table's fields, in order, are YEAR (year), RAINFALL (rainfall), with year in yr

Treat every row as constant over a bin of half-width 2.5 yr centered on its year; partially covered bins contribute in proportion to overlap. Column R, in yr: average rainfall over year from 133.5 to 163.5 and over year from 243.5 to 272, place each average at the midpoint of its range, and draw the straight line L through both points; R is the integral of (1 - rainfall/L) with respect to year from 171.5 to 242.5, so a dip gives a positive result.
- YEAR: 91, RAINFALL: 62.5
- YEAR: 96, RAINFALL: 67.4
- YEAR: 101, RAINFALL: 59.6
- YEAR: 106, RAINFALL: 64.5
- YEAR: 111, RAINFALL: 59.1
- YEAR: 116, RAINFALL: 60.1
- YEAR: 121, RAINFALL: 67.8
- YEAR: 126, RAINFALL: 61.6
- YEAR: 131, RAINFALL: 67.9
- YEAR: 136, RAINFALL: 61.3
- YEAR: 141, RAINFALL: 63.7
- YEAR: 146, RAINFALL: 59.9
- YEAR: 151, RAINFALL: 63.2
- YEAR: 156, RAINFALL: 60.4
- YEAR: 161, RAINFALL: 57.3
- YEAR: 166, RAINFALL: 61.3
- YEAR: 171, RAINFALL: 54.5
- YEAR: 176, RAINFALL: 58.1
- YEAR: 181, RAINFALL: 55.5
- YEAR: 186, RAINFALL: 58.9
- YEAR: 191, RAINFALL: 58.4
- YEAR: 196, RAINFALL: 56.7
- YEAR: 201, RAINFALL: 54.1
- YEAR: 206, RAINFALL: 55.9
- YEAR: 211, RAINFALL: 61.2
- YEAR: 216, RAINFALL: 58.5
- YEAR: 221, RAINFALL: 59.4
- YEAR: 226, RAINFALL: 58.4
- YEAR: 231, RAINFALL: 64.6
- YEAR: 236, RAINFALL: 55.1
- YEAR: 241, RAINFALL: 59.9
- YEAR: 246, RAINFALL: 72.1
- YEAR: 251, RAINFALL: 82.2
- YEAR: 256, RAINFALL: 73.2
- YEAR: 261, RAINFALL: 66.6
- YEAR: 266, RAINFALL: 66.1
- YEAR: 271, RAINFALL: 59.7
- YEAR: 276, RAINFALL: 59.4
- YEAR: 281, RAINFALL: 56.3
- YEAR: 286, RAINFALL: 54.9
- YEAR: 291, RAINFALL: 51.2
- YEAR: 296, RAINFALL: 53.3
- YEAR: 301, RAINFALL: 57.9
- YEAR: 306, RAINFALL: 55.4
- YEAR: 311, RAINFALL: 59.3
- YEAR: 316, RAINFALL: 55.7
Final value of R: 8.6 yr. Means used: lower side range 61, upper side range 70.5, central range 58.1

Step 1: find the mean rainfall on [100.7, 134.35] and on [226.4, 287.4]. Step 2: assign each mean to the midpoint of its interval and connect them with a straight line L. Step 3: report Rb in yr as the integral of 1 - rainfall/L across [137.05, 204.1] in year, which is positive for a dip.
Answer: 5.1 yr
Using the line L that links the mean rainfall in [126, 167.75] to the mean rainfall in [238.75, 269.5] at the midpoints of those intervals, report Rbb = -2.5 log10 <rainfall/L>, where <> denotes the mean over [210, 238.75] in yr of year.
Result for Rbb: 0.14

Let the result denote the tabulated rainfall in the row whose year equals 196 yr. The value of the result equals 56.7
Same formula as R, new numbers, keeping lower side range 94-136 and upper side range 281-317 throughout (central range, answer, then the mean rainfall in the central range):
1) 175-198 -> 1.1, 57.5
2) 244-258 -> -4.5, 76.1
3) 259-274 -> -1.9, 63.9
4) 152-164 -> 0.4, 59.5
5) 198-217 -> 0.6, 57.3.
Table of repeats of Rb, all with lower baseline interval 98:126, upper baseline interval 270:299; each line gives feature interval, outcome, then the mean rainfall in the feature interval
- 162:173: 0.4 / 58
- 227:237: -0.5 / 60.3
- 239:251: -2.6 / 69.6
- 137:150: -0.2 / 61.9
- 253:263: -2.5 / 70.7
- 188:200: 0.4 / 57.2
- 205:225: -0.2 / 58.9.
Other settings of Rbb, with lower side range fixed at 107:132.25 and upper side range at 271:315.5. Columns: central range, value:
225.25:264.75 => -0.15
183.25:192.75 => 0.03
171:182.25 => 0.08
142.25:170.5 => 0.03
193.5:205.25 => 0.08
